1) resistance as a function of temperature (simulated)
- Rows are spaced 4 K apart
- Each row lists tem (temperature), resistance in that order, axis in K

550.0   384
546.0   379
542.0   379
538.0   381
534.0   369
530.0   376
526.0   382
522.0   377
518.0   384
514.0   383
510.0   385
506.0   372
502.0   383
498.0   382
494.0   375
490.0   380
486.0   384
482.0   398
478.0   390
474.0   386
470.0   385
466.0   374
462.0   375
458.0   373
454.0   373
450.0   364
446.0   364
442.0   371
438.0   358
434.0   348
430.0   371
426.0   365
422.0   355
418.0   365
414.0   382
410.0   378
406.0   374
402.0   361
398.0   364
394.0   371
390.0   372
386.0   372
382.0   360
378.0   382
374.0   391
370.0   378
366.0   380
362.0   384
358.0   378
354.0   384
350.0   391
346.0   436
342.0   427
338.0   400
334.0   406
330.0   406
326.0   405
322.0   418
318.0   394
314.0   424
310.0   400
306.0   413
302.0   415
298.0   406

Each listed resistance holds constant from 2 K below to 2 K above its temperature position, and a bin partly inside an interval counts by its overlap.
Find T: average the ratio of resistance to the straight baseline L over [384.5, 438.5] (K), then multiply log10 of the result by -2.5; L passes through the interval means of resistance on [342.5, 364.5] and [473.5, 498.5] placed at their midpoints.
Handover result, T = 0.07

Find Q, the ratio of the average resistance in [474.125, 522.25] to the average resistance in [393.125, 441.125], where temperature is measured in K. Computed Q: 1.05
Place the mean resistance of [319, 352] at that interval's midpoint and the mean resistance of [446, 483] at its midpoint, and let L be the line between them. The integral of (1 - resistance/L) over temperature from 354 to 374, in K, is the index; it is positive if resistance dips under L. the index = 1.1 K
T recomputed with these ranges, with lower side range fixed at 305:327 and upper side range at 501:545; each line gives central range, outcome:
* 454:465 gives 0.04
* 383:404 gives 0.09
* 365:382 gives 0.06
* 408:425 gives 0.07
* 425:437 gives 0.09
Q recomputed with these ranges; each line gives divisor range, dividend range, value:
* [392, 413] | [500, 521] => 1.03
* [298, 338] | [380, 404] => 0.90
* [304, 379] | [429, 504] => 0.94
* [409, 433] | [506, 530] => 1.03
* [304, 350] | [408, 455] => 0.89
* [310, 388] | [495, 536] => 0.96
